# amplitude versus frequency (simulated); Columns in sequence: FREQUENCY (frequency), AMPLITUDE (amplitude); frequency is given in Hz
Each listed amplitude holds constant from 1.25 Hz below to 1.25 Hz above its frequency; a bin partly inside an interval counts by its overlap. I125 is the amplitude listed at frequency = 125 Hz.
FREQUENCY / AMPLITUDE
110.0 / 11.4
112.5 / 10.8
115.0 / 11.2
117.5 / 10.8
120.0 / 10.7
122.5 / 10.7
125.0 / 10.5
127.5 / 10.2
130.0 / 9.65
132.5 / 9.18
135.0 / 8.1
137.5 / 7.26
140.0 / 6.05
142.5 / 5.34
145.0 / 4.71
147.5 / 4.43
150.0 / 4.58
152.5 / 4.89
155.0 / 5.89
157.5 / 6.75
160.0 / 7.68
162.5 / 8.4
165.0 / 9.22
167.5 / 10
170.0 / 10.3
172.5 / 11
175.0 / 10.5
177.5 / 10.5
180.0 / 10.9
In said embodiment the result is 10.5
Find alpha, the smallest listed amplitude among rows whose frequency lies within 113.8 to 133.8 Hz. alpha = 9.18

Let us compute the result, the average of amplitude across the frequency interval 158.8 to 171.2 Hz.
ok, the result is 9.12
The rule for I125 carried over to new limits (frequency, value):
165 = 9.22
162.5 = 8.4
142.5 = 5.34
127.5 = 10.2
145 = 4.71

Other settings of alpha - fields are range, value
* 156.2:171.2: 6.75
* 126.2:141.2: 6.05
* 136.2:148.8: 4.43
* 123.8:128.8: 10.2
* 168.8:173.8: 10.3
